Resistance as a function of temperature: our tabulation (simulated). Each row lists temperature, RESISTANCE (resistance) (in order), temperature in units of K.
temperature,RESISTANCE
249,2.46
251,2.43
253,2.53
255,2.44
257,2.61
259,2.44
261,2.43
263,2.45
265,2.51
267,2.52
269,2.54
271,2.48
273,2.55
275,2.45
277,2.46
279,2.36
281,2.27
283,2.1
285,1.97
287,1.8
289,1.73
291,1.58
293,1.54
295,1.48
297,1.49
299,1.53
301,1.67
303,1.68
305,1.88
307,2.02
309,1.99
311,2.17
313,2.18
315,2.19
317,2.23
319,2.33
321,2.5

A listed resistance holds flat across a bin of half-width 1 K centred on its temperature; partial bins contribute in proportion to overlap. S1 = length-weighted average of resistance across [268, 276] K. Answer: 2.5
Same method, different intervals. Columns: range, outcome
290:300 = 1.52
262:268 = 2.49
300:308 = 1.81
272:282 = 2.42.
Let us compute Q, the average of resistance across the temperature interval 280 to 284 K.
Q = 2.19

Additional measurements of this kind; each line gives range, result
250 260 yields 2.49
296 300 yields 1.51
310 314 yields 2.17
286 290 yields 1.77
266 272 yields 2.51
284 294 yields 1.72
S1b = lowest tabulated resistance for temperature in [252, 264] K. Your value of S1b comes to 2.43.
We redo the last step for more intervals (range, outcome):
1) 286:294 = 1.54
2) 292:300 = 1.48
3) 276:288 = 1.8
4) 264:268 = 2.51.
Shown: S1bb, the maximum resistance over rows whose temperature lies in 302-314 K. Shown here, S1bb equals 2.18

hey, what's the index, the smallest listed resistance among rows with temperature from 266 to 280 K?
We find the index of 2.36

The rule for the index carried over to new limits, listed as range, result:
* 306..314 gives 1.99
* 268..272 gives 2.48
